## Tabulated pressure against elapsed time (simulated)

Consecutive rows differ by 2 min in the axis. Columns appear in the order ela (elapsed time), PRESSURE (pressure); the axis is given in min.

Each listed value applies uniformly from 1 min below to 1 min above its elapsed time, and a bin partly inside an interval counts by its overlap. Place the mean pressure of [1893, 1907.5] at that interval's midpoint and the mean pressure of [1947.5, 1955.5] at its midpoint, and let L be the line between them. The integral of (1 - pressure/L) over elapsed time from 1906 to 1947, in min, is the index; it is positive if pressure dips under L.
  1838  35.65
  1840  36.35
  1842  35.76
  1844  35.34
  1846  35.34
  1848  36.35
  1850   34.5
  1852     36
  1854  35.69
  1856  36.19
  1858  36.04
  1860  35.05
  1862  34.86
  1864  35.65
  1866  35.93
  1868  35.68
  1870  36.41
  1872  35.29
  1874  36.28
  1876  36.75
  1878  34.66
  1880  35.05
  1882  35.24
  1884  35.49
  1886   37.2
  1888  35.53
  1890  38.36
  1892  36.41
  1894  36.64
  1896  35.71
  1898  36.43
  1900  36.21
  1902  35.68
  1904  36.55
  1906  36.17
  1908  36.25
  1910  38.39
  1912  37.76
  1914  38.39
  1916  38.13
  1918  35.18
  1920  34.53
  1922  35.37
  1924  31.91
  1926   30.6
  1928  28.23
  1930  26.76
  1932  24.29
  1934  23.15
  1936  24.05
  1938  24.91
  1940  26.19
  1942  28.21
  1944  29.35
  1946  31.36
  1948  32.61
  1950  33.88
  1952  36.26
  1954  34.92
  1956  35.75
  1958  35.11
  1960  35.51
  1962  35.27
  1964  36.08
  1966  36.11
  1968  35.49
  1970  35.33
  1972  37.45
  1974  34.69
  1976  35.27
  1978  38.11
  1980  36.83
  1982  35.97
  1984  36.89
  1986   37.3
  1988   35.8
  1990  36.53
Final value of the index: 4.81 min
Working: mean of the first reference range 36.2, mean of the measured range 31.3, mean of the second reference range 34.6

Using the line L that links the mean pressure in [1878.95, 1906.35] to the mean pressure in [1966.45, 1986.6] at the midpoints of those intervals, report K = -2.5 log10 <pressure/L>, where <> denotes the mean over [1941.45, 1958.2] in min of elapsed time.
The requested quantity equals 0.10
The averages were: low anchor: 36.2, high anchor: 36.3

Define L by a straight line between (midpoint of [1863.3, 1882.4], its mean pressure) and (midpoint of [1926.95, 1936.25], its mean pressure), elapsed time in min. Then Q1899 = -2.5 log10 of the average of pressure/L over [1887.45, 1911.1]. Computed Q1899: -0.18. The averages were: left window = 35.7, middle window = 36.6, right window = 25.4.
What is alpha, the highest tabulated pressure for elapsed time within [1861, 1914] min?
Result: 38.39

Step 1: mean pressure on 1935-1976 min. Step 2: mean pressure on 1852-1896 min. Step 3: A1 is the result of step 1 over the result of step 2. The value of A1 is 0.92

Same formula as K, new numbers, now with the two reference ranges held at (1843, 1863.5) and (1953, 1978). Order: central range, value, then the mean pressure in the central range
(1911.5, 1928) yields 0.027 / 34.7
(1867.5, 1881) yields -0.005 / 35.7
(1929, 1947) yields 0.323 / 26.5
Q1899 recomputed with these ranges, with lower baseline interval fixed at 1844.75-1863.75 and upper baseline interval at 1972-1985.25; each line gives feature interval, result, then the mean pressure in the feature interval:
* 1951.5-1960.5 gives 0.024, 35.5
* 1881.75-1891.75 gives -0.020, 36.5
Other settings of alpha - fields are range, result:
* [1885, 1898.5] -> 38.36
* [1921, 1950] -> 35.37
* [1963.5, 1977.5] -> 37.45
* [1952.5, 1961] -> 35.75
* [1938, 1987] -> 38.11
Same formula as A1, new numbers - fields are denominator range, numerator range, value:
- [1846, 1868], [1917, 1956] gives 0.85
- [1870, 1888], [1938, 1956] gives 0.88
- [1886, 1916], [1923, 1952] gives 0.77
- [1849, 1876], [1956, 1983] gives 1.01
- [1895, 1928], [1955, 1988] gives 1.01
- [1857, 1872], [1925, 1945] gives 0.75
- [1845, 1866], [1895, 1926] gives 1.01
